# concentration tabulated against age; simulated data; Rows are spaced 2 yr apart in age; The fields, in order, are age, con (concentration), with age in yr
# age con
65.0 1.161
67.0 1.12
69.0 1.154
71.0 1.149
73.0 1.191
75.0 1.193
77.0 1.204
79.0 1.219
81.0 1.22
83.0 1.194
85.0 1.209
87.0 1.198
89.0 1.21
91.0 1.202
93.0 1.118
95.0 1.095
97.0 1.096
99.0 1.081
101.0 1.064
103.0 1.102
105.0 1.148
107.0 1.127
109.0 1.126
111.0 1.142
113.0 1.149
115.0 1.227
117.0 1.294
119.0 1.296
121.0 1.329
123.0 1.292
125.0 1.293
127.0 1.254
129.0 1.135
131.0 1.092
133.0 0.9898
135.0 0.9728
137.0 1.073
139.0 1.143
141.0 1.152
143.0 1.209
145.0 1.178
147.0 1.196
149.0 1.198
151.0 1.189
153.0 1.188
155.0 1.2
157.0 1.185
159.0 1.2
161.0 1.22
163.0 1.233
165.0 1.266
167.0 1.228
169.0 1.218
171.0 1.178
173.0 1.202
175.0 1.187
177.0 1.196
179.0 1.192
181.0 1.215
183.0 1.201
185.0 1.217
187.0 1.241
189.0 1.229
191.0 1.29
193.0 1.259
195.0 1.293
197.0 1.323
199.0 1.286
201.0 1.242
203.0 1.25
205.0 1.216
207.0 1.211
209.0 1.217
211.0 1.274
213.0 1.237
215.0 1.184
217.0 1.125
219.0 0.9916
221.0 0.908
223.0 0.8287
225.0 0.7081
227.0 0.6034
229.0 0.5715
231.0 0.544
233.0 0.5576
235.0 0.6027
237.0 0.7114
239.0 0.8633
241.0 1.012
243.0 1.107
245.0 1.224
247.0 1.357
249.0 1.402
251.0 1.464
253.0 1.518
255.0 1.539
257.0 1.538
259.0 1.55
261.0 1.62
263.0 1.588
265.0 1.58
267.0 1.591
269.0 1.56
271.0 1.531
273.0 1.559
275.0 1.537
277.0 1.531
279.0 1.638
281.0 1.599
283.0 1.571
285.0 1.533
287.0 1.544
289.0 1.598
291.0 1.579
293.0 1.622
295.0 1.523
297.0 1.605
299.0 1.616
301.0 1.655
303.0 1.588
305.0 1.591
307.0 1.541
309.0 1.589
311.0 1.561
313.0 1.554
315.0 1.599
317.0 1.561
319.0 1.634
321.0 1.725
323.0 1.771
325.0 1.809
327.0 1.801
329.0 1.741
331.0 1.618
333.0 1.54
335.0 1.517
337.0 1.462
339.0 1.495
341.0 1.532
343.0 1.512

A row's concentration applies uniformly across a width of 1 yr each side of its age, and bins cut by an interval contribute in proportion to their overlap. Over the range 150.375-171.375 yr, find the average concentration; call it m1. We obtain 1.21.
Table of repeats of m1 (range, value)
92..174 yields 1.17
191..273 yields 1.19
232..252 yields 1.03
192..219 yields 1.23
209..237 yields 0.864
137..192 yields 1.2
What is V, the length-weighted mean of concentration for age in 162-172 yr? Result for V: 1.22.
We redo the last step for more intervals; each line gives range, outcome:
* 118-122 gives 1.31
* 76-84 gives 1.21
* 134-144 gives 1.11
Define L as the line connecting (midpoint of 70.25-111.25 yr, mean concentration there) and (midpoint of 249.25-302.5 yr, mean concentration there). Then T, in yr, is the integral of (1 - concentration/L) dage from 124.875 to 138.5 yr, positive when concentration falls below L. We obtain 1.5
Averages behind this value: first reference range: 1.16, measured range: 1.11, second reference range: 1.57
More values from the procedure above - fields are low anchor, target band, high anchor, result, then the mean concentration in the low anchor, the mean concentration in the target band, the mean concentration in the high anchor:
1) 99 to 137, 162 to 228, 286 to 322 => 8.5 yr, 1.16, 1.17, 1.59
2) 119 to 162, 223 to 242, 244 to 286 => 9.8 yr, 1.18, 0.694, 1.53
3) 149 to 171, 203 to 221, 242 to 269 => 2.4 yr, 1.21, 1.17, 1.47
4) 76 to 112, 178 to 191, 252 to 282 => 1.4 yr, 1.15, 1.22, 1.57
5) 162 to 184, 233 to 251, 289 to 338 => 4.9 yr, 1.21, 1.03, 1.62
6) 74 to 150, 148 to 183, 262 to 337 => 2.3 yr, 1.17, 1.21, 1.6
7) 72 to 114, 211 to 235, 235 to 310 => 9.2 yr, 1.16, 0.85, 1.47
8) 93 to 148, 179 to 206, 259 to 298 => 2.0 yr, 1.16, 1.25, 1.57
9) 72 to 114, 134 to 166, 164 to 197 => 0.8 yr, 1.16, 1.18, 1.23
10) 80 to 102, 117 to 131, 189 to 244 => -1.7 yr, 1.15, 1.26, 1.02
